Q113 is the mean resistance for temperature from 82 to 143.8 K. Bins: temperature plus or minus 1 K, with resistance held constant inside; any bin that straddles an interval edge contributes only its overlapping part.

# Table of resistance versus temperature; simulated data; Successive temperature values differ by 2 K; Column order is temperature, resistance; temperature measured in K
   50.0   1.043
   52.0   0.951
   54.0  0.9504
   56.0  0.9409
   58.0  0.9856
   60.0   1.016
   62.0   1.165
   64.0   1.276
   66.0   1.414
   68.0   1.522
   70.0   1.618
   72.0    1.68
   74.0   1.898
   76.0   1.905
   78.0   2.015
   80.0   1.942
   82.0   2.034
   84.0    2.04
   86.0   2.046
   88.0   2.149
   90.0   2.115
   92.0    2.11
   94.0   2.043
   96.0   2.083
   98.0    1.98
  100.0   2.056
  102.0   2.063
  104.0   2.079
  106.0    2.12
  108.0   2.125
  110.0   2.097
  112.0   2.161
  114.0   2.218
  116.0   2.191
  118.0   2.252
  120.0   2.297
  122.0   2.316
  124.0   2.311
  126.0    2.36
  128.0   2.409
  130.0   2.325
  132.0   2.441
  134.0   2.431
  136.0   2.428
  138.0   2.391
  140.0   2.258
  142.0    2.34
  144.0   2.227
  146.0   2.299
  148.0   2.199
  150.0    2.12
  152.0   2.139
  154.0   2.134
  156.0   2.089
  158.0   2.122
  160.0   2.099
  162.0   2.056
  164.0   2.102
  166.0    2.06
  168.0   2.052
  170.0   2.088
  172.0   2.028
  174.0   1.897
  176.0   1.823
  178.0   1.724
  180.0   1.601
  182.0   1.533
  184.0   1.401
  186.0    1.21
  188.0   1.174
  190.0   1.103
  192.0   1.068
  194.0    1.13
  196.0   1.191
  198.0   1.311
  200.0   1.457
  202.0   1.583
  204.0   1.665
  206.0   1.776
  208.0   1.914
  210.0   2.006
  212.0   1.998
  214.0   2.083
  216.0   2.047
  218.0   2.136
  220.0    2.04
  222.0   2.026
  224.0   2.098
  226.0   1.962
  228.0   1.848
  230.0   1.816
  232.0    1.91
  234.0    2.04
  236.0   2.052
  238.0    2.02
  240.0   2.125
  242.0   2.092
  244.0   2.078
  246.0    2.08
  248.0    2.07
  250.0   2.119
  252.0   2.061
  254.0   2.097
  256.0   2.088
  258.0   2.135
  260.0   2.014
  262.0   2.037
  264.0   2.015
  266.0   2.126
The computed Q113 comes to 2.21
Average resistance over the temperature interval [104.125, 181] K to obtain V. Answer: 2.17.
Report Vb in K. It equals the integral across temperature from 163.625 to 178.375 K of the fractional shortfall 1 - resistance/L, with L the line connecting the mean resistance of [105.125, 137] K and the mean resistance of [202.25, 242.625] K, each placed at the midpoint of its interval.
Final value 1.06 K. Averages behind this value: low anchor 2.28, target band 1.98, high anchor 1.97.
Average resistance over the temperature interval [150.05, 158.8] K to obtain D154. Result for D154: 2.12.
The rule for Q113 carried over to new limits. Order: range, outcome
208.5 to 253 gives 2.03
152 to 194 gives 1.76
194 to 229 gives 1.81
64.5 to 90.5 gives 1.86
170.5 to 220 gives 1.63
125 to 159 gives 2.28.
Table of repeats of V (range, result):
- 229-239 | 1.97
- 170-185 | 1.74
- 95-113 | 2.08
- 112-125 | 2.26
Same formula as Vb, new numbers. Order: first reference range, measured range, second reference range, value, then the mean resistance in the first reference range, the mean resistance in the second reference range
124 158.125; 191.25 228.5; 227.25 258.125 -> 6.25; 2.28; 2.04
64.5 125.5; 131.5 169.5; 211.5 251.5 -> -3.31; 2.03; 2.03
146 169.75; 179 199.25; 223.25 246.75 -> 7.79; 2.11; 2.01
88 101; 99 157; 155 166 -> -4.35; 2.07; 2.09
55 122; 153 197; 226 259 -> 5.60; 1.87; 2.04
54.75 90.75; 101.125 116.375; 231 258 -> -3.48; 1.65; 2.07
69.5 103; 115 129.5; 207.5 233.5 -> -2.28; 1.99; 1.99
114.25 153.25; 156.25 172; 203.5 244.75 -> 0.83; 2.3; 1.99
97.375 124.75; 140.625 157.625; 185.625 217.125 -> -2.55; 2.16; 1.55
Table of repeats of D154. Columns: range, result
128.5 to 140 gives 2.39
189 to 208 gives 1.39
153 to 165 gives 2.1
